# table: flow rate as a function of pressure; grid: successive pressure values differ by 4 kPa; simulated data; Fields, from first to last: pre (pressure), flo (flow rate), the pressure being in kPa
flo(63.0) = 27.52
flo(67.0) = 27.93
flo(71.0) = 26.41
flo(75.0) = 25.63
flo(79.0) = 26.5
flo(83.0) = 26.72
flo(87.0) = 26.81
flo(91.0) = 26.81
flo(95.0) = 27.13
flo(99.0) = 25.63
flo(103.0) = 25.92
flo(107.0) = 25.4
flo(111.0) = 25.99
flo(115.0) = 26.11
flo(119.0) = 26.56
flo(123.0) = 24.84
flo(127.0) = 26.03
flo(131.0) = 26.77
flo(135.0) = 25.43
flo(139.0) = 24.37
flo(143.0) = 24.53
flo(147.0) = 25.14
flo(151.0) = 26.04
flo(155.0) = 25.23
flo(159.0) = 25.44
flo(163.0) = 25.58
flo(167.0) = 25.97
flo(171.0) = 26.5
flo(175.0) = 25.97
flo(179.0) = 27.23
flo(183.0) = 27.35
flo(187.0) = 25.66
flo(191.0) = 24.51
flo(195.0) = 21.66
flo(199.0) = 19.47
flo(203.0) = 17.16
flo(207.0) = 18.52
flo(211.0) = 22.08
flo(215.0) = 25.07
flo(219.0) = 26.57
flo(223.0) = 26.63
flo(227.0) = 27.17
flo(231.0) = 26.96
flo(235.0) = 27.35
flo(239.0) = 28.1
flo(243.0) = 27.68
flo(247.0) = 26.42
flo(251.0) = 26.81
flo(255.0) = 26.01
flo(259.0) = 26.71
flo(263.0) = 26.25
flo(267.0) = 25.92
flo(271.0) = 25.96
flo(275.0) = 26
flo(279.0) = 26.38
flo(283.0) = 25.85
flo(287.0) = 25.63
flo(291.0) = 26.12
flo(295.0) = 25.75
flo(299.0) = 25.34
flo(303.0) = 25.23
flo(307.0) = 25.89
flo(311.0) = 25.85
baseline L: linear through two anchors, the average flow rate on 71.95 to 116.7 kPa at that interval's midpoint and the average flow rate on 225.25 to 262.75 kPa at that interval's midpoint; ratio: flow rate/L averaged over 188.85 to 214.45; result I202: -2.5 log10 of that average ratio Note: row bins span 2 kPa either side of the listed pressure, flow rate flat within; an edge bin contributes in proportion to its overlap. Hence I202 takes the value 0.272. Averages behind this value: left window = 26.2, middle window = 20.9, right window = 27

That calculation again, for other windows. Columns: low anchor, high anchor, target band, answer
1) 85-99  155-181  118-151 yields 0.04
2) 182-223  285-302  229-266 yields -0.11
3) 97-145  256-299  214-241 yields -0.04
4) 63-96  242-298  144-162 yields 0.05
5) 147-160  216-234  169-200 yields 0.05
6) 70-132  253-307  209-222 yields 0.06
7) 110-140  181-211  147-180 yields -0.09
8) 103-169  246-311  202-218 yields 0.21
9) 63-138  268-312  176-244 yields 0.06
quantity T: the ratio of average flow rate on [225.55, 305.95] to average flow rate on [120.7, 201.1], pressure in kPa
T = 1.05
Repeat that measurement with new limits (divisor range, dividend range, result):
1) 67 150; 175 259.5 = 0.96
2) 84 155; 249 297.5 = 1.01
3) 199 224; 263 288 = 1.17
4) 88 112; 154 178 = 0.99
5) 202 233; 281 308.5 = 1.07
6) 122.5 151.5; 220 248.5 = 1.07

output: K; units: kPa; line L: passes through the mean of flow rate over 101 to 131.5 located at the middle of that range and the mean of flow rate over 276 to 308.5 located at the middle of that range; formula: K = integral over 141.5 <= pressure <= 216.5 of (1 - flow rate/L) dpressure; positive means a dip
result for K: 5.0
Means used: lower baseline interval 25.9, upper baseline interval 25.8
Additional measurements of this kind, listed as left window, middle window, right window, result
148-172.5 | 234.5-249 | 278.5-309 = -0.9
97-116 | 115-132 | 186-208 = -0.8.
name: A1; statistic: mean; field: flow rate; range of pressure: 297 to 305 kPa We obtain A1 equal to 25.3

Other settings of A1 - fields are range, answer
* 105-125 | 25.8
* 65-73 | 27.2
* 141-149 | 24.8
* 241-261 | 26.7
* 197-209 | 18.4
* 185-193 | 25.1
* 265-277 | 26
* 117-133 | 26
